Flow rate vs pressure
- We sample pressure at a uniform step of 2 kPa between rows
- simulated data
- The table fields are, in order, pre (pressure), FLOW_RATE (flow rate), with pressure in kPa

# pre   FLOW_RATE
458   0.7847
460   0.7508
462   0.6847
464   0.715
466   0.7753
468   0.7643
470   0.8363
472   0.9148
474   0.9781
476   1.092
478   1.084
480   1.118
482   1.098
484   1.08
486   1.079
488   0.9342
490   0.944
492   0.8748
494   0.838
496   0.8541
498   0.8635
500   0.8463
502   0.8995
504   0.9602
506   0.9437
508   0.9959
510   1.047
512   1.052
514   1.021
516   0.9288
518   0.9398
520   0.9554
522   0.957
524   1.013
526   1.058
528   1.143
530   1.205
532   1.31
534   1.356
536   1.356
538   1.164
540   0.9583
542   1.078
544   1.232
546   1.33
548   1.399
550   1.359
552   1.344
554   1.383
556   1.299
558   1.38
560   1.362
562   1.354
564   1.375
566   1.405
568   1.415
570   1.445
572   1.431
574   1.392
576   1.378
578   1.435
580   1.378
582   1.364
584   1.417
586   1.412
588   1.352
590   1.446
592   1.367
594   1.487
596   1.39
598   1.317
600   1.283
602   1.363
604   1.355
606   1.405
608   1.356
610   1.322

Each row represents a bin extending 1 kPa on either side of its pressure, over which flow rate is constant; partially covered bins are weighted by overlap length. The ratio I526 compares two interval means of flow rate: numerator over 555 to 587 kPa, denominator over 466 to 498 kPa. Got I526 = 1.45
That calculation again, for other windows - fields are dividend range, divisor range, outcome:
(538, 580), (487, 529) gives 1.40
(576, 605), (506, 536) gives 1.29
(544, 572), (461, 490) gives 1.46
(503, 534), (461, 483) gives 1.14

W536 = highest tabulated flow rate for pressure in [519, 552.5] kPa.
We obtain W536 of 1.399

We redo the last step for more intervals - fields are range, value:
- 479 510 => 1.118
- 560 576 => 1.445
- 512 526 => 1.058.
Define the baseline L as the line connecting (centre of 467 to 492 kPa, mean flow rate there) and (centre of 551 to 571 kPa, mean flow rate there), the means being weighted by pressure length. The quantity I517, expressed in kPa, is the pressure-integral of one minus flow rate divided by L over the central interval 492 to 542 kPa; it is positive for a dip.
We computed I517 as 6.2 kPa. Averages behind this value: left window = 0.989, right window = 1.38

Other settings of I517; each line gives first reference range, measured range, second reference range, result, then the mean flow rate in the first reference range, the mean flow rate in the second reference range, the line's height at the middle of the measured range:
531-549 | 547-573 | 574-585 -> -1.2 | 1.24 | 1.39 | 1.32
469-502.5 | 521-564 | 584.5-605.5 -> -2.3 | 0.962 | 1.38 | 1.18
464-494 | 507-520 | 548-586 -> 1.5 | 0.957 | 1.39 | 1.12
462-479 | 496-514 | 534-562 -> 1.9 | 0.883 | 1.29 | 1.06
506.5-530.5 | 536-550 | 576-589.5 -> -0.6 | 1.02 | 1.39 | 1.16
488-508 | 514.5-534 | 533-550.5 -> 0.7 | 0.899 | 1.24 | 1.11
